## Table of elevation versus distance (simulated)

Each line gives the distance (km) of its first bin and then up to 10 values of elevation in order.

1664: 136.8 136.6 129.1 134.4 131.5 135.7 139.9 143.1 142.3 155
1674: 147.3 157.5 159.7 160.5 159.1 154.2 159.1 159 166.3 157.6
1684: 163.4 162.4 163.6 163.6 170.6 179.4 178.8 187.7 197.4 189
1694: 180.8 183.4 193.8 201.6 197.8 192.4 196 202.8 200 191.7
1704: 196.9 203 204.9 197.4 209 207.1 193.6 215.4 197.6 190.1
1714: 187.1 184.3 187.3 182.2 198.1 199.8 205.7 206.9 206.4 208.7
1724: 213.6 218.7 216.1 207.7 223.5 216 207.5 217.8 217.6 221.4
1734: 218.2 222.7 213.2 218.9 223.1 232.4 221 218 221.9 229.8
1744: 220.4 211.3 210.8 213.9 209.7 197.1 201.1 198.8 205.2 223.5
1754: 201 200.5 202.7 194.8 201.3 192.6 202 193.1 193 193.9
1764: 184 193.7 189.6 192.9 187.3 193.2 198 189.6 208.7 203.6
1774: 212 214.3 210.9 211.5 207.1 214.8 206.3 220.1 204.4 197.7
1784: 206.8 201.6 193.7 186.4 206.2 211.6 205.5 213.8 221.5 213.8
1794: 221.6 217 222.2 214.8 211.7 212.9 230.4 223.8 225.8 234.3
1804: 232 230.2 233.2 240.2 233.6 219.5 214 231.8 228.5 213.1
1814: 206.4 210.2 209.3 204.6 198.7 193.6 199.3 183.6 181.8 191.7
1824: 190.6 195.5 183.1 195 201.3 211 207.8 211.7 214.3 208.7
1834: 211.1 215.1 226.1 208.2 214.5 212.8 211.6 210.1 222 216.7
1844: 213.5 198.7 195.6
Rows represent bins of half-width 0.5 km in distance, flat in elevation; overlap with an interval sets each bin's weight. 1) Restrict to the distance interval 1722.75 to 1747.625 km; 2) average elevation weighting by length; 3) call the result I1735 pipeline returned 218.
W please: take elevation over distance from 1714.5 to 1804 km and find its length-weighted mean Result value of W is 208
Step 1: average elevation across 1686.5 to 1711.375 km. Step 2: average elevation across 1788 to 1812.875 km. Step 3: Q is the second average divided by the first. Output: 1.1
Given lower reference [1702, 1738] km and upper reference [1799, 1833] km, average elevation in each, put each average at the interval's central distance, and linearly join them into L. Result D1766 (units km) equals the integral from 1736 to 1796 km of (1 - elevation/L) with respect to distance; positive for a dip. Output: 0.6 km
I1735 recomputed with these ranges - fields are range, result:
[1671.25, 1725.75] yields 185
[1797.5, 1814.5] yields 225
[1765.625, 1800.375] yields 207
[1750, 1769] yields 197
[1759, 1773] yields 194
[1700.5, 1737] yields 205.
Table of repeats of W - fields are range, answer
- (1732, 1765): 209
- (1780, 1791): 204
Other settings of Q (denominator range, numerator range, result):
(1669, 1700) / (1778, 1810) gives 1.28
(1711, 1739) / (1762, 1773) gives 0.93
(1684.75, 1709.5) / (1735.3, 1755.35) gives 1.12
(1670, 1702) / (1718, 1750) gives 1.25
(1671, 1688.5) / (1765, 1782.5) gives 1.28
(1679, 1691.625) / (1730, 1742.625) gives 1.31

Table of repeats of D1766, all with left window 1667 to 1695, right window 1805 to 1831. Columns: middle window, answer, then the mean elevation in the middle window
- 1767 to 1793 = -1.4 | 205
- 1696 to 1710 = -2.5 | 200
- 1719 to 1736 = -3.5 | 214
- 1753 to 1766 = -0.6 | 197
